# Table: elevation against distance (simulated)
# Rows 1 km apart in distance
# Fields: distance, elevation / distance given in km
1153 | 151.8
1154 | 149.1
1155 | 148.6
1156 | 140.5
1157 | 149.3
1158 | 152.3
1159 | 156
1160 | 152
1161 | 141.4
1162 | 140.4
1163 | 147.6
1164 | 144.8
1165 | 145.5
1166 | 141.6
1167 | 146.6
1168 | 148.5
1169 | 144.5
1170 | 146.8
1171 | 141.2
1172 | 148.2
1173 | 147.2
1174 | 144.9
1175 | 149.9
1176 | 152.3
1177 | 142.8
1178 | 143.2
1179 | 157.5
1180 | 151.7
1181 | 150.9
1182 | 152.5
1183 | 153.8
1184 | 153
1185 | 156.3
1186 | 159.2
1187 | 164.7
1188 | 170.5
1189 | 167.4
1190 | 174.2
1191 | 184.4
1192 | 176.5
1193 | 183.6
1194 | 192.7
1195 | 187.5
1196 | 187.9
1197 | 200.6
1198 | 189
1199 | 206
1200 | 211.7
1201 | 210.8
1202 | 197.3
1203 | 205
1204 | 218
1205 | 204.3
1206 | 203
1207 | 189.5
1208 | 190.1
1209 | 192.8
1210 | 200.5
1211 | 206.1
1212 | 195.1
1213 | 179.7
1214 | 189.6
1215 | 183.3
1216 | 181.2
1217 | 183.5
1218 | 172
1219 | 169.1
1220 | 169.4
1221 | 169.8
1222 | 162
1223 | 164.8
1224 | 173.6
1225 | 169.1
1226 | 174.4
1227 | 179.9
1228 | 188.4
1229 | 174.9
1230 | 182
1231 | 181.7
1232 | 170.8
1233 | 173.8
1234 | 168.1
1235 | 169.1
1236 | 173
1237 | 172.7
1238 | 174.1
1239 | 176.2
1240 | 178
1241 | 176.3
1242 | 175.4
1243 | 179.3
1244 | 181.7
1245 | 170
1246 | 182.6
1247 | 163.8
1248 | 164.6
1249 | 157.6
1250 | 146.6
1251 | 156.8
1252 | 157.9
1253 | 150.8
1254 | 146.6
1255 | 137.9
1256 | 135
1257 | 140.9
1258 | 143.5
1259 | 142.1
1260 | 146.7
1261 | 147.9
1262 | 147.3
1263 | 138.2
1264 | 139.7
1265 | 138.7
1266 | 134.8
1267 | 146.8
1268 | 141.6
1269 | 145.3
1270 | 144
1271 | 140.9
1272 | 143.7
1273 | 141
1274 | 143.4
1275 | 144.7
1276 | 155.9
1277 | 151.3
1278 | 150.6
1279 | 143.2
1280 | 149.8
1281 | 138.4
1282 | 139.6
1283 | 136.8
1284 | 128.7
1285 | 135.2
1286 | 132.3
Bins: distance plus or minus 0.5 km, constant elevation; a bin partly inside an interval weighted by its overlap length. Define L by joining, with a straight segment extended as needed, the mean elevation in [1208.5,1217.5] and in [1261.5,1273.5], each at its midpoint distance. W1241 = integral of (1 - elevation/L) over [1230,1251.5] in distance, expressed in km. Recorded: -0.7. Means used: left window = 190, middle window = 171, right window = 142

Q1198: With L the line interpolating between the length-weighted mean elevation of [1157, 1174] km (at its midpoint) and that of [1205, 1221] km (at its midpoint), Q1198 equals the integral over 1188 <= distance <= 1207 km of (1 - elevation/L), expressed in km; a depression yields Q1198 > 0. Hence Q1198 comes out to -2.2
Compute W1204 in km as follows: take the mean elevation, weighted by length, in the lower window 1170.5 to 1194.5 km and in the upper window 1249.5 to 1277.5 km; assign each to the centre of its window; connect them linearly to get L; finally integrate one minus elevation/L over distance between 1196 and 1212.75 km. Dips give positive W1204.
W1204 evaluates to -4.9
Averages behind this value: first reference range 159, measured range 201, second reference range 145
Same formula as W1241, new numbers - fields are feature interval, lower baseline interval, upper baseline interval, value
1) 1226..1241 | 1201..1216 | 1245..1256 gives -0.3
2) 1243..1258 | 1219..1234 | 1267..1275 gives 0.0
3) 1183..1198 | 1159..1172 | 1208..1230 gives -1.2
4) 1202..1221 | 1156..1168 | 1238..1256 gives -4.0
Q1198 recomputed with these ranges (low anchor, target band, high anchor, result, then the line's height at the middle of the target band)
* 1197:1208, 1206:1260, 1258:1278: 1.2 km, 175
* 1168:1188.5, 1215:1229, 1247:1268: -2.4 km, 149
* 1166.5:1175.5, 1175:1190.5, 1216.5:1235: -0.4 km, 152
